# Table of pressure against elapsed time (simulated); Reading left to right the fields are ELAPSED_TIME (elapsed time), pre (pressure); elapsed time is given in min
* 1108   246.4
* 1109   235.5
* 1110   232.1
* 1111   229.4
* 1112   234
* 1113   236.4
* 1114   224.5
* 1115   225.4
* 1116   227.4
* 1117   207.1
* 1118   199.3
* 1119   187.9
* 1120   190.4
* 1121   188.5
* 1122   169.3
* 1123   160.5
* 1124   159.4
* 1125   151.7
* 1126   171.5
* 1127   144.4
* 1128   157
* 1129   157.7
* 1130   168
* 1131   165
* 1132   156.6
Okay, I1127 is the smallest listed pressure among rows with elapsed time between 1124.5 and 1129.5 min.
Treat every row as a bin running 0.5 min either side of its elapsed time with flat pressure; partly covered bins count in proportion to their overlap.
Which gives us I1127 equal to 144.4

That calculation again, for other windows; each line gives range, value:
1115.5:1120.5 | 187.9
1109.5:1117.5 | 207.1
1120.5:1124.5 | 159.4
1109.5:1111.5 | 229.4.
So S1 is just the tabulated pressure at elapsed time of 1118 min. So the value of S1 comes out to 199.3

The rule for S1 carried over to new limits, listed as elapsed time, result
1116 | 227.4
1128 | 157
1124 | 159.4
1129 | 157.7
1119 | 187.9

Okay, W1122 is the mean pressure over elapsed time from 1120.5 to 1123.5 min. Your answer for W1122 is 173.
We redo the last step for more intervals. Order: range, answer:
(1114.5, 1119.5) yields 209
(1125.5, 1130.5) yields 160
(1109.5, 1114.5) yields 231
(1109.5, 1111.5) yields 231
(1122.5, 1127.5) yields 158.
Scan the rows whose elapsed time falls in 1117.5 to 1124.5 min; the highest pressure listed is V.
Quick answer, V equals 199.3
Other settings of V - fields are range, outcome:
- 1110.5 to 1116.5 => 236.4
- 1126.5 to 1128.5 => 157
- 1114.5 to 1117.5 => 227.4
